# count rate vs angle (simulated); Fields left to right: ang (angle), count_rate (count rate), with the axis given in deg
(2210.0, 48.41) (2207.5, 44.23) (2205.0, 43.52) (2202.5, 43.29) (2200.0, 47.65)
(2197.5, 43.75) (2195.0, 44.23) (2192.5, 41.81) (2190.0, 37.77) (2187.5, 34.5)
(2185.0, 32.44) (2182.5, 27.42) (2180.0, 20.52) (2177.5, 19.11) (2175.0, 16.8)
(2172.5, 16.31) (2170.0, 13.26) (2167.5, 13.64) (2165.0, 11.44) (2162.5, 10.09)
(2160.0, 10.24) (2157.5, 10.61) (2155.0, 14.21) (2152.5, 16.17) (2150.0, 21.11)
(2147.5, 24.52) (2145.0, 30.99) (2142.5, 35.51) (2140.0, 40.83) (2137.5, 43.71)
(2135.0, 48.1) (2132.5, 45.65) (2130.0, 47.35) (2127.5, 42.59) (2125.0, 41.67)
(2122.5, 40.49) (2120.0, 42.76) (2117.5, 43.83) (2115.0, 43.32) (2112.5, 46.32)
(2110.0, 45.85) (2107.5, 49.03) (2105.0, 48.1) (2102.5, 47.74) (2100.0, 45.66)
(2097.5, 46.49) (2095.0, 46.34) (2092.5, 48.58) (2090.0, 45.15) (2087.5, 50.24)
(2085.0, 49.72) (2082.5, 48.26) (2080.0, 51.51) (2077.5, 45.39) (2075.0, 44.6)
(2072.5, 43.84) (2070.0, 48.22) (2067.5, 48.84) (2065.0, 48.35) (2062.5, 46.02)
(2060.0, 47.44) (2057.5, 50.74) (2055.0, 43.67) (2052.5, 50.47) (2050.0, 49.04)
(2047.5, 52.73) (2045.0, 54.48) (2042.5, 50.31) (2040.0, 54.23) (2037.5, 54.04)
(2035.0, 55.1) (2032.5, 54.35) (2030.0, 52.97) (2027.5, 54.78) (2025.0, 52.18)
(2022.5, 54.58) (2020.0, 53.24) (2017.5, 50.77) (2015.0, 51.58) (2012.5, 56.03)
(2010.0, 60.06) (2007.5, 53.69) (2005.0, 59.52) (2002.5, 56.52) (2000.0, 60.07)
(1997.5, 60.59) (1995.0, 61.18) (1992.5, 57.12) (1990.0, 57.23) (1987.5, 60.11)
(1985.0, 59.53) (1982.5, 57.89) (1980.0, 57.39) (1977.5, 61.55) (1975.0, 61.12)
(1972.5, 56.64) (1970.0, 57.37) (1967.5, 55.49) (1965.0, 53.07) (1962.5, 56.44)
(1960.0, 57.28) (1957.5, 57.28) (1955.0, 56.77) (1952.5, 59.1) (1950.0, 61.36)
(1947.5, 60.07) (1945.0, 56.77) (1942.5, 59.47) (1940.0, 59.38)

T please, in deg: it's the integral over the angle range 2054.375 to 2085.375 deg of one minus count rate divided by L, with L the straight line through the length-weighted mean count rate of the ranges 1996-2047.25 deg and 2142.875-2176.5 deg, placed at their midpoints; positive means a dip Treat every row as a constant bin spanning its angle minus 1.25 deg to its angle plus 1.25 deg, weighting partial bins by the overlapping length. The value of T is -4.5 deg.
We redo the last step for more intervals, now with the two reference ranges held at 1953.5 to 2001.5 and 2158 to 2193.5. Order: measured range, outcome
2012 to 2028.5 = -1.0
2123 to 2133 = -4.5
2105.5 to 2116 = -4.0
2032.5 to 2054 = -3.1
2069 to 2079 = -1.3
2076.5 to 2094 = -4.7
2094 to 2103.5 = -2.9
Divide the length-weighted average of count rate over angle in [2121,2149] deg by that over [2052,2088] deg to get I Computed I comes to 0.84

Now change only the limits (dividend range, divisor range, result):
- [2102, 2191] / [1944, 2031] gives 0.55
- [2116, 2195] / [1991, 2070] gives 0.55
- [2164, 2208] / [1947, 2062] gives 0.55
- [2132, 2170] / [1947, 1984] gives 0.42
